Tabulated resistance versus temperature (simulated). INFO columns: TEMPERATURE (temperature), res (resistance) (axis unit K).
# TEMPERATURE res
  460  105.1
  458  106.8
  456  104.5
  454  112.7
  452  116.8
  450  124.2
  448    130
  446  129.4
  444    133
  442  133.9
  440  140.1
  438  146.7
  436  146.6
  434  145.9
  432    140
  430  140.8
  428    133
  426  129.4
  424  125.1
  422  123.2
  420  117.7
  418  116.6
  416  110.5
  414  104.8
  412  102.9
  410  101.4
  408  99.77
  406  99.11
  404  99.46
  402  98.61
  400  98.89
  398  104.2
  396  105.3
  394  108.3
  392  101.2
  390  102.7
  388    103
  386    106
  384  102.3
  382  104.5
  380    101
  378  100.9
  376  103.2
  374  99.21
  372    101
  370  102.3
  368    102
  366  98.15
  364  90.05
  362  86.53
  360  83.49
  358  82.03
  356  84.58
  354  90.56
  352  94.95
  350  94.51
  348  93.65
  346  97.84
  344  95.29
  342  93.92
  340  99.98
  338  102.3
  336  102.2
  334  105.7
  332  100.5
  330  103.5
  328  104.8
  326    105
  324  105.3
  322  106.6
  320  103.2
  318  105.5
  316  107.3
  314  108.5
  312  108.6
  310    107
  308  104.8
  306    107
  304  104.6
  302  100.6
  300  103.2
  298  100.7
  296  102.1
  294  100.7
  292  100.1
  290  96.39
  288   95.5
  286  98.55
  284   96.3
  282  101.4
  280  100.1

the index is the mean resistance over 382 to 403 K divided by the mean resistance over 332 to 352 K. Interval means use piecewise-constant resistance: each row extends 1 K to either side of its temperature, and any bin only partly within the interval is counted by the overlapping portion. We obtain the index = 1.0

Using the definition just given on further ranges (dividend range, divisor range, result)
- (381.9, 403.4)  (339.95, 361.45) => 1.13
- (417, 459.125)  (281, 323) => 1.25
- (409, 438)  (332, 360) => 1.32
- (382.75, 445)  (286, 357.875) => 1.16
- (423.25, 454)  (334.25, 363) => 1.43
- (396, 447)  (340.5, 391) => 1.25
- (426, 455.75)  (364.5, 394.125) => 1.30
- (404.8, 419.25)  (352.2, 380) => 1.11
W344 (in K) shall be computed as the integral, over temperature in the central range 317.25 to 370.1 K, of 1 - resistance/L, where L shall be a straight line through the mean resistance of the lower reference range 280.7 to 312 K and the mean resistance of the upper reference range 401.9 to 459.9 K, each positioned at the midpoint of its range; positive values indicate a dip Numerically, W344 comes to 5.3 K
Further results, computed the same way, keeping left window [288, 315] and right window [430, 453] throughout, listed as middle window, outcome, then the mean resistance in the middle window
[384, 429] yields 6.7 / 109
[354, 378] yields 4.9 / 94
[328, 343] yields 1.3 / 101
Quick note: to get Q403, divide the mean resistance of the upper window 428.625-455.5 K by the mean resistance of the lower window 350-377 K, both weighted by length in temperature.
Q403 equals 1.42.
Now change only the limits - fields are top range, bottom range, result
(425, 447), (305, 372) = 1.39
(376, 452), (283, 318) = 1.13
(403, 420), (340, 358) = 1.13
